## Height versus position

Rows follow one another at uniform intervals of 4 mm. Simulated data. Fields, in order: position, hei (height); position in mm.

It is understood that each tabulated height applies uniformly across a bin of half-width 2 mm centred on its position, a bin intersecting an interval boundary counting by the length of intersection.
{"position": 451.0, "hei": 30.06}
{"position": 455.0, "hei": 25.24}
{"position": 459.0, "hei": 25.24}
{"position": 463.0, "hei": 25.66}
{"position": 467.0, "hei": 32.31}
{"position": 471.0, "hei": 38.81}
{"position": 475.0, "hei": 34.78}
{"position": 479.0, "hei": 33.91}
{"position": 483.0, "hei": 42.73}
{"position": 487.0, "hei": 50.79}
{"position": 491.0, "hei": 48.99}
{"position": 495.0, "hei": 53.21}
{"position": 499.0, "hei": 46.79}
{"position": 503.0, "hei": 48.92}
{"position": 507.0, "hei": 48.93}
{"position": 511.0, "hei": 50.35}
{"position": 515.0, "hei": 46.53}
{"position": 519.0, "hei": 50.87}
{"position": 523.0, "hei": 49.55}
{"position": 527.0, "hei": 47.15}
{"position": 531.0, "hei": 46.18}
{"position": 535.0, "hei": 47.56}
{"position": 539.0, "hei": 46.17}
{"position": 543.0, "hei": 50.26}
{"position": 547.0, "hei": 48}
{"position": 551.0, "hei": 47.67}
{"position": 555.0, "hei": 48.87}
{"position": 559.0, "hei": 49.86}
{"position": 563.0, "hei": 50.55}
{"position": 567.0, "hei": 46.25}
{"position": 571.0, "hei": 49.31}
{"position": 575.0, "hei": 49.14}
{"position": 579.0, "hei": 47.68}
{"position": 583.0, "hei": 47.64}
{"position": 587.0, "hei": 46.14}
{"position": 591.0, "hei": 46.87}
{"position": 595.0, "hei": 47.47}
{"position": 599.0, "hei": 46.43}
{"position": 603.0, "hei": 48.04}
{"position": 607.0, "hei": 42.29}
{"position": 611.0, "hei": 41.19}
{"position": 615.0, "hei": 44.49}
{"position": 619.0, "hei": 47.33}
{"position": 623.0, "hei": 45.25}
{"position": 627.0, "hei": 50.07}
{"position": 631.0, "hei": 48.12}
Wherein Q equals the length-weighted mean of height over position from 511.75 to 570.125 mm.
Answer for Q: 48.3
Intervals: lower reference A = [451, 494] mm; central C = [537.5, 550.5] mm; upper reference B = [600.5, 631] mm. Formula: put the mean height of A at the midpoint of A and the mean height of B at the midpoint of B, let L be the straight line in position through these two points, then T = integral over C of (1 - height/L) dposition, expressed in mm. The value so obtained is -2.3 mm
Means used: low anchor 36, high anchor 45.7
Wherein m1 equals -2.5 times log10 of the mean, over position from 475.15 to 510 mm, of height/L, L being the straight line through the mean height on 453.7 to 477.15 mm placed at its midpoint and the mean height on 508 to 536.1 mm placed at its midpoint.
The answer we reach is -0.18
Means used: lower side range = 30.5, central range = 46.2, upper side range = 48.4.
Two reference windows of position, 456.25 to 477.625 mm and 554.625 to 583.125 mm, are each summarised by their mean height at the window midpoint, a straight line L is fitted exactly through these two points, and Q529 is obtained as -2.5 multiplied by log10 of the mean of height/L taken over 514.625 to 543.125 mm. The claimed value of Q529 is -0.15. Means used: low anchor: 31.2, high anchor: 48.7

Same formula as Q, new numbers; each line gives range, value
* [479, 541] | 47.8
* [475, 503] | 45.5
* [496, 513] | 49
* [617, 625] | 46.3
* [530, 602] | 47.9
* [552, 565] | 49.6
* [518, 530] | 48.8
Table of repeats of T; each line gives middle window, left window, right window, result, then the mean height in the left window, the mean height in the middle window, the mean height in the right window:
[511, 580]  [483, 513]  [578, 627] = -0.9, 49.2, 48.4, 46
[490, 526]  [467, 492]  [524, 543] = -4.3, 40.6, 49.3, 47.3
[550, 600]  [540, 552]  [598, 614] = -1.6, 48.5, 48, 44.4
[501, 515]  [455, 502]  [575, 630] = -2.8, 39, 49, 46.4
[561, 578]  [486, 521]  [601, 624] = -0.8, 49.4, 48.7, 44.7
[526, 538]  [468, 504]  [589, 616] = -0.7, 43.9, 46.9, 45.3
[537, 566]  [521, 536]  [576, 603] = -0.8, 47.6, 48.7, 47.2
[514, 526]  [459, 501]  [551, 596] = -1.5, 40.1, 49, 48.2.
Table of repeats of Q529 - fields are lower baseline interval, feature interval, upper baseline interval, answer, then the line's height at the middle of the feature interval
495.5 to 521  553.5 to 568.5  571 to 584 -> -0.01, 48.5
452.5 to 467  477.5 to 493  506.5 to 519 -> -0.19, 37.3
